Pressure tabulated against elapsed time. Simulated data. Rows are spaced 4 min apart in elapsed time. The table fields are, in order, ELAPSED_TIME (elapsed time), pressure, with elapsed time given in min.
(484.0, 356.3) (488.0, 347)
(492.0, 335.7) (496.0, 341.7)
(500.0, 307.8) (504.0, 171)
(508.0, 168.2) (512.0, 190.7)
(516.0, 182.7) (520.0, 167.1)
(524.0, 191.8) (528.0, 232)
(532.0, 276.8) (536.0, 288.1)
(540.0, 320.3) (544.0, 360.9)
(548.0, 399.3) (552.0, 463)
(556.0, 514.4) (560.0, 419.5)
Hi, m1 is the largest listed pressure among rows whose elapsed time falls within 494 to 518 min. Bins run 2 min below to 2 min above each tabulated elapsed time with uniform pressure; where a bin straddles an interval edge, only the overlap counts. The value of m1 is 341.7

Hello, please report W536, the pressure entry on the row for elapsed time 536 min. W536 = 288.1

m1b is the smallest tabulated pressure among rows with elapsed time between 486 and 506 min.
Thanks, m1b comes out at 171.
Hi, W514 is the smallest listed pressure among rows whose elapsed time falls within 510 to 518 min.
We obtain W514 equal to 182.7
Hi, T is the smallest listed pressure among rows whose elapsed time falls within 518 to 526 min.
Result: 167.1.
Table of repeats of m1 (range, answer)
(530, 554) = 463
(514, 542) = 320.3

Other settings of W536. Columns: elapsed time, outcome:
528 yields 232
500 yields 307.8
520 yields 167.1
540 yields 320.3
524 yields 191.8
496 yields 341.7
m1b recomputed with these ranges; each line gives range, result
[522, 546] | 191.8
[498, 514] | 168.2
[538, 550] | 320.3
